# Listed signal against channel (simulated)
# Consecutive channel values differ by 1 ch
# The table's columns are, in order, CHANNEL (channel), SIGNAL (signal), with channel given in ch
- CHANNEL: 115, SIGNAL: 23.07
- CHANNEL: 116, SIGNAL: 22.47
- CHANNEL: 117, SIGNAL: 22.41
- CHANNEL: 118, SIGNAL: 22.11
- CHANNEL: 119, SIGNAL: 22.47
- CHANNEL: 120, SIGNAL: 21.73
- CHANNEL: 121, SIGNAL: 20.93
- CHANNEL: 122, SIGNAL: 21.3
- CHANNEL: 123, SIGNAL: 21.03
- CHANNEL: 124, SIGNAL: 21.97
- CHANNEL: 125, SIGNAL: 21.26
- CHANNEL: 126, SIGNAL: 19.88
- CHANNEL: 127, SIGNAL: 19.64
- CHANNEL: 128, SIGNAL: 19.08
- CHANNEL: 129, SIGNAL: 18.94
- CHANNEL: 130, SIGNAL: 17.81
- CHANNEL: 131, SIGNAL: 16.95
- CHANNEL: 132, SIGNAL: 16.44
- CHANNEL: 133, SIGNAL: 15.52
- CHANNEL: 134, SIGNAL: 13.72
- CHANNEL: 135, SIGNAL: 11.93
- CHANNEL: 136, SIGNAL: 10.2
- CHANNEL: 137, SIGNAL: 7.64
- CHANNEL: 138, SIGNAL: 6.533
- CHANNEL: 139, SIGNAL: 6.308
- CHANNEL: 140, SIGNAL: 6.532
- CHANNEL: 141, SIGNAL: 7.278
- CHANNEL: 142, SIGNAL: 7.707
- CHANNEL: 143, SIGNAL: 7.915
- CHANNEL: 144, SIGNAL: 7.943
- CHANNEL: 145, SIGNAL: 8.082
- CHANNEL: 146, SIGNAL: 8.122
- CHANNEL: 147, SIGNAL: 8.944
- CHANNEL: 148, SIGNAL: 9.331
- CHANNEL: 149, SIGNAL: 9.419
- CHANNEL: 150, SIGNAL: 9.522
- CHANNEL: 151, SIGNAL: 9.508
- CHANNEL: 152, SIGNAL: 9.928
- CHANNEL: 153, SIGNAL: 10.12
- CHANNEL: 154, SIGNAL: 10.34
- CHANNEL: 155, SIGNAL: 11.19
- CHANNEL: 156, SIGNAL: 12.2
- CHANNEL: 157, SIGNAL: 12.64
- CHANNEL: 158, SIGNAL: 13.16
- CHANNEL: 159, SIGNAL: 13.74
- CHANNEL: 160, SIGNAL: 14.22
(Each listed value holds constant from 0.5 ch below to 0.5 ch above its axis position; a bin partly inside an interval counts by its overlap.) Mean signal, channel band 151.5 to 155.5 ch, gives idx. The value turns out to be 10.4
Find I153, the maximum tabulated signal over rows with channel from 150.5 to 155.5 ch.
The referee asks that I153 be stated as 11.19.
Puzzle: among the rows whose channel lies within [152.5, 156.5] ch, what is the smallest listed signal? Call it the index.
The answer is 10.12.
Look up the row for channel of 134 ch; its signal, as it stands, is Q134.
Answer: 13.72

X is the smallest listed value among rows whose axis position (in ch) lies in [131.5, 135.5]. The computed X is 11.93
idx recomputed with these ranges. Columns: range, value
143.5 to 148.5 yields 8.48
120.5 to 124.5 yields 21.3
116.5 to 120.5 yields 22.2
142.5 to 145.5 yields 7.98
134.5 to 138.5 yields 9.08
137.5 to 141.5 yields 6.66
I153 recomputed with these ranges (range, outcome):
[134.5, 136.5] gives 11.93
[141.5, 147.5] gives 8.944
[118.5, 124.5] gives 22.47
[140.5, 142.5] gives 7.707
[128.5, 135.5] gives 18.94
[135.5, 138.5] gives 10.2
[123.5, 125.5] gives 21.97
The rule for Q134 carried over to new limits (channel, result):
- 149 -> 9.419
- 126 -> 19.88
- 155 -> 11.19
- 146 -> 8.122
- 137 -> 7.64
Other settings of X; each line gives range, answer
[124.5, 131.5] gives 16.95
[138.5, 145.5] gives 6.308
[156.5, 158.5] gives 12.64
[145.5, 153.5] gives 8.122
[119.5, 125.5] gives 20.93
